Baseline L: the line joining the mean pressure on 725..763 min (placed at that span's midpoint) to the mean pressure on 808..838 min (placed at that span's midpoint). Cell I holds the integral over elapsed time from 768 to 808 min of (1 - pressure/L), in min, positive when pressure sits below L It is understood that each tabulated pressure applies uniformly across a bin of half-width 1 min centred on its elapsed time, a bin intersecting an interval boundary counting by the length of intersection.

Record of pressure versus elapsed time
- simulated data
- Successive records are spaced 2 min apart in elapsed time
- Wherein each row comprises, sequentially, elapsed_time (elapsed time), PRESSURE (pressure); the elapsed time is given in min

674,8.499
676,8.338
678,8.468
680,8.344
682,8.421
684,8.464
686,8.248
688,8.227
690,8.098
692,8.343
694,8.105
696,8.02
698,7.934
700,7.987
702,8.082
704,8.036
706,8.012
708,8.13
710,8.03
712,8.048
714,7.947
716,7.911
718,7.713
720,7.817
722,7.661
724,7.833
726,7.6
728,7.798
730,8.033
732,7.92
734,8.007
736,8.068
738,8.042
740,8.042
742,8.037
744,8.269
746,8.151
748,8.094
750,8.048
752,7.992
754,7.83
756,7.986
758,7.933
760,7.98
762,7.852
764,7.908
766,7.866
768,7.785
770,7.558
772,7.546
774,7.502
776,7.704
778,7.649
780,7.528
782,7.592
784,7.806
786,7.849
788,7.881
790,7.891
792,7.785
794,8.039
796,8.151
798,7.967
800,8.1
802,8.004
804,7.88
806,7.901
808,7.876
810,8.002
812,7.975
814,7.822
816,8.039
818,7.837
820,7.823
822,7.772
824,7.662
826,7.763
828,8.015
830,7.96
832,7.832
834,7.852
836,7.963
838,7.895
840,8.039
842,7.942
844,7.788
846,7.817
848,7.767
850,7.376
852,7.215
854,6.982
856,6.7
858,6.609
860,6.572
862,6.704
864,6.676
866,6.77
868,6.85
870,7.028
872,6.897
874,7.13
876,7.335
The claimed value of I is 0.6 min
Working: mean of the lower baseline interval 7.98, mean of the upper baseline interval 7.88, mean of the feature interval 7.81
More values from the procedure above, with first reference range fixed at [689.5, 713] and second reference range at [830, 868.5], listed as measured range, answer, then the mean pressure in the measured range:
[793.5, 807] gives -0.7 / 8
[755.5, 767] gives -0.2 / 7.92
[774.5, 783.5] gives 0.1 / 7.62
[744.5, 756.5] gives -0.3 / 8.03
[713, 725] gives 0.3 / 7.81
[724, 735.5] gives 0.1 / 7.88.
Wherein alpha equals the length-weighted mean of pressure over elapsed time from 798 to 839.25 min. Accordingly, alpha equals 7.9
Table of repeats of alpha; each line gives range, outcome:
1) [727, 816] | 7.9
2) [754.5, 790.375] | 7.77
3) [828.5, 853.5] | 7.78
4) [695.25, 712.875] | 8.03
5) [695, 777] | 7.92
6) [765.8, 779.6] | 7.64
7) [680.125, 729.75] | 8.03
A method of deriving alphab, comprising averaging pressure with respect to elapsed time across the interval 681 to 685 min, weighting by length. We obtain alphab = 8.44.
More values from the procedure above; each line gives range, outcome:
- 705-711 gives 8.06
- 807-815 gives 7.92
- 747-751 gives 8.07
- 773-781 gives 7.6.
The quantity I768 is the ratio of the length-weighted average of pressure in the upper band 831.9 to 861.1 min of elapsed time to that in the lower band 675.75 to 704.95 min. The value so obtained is 0.91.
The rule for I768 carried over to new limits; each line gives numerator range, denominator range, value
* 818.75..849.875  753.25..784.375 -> 1.01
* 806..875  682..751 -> 0.93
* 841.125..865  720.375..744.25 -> 0.90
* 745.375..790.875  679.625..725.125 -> 0.97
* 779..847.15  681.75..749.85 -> 0.98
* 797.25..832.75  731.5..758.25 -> 0.98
